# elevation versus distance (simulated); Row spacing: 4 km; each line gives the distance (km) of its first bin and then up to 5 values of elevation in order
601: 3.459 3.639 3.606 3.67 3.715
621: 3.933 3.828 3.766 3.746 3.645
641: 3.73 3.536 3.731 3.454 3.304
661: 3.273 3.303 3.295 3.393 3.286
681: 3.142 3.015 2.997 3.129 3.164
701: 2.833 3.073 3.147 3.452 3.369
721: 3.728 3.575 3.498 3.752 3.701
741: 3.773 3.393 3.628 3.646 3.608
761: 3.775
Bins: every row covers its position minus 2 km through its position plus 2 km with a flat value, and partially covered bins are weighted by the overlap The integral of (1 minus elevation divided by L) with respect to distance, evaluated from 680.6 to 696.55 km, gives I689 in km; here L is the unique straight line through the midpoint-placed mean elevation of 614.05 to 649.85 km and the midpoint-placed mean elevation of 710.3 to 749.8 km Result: 2.5 km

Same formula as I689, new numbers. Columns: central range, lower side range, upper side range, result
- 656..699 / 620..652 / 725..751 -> 5.55 km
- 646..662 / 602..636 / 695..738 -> 0.65 km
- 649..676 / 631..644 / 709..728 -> 1.98 km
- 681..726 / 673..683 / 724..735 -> 2.85 km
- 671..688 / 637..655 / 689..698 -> 0.33 km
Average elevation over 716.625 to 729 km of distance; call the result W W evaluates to 3.57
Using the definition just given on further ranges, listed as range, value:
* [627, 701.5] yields 3.37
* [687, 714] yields 3.1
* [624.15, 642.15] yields 3.74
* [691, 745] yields 3.4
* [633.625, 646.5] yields 3.65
